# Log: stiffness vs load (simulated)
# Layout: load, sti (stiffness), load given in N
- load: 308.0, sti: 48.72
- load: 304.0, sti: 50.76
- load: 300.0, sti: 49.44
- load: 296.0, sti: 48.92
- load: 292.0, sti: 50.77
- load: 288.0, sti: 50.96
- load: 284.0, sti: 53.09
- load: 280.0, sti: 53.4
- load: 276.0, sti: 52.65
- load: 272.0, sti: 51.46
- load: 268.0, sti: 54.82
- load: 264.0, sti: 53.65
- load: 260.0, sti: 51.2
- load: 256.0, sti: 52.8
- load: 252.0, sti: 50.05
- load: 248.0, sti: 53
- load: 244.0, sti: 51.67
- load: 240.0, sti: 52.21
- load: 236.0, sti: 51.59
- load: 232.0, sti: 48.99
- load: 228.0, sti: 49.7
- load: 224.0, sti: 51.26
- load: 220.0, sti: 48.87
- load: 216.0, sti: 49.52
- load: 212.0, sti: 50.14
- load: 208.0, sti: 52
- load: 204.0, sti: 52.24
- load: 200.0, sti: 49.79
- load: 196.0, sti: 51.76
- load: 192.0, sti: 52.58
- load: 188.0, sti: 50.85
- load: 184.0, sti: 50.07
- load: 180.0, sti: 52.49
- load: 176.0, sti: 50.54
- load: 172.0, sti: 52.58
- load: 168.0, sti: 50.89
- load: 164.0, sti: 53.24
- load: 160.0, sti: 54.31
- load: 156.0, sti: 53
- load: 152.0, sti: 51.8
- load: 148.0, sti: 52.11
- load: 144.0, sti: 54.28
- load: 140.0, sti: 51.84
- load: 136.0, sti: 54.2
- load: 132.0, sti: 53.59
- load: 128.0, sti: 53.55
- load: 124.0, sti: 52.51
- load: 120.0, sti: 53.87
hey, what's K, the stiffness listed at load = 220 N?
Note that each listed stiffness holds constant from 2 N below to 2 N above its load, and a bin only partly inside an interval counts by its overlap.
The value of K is 48.87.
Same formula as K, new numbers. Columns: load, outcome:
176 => 50.54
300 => 49.44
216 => 49.52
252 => 50.05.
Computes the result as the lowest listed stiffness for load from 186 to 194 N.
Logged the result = 50.85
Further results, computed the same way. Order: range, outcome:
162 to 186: 50.07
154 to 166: 53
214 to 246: 48.87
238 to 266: 50.05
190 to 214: 49.79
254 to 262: 51.2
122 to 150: 51.84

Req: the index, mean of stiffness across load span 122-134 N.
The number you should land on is 53.2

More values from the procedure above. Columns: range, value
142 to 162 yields 53.1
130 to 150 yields 53.2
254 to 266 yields 52.6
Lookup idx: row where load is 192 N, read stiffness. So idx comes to 52.58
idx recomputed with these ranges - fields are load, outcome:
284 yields 53.09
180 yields 52.49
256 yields 52.8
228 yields 49.7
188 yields 50.85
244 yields 51.67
